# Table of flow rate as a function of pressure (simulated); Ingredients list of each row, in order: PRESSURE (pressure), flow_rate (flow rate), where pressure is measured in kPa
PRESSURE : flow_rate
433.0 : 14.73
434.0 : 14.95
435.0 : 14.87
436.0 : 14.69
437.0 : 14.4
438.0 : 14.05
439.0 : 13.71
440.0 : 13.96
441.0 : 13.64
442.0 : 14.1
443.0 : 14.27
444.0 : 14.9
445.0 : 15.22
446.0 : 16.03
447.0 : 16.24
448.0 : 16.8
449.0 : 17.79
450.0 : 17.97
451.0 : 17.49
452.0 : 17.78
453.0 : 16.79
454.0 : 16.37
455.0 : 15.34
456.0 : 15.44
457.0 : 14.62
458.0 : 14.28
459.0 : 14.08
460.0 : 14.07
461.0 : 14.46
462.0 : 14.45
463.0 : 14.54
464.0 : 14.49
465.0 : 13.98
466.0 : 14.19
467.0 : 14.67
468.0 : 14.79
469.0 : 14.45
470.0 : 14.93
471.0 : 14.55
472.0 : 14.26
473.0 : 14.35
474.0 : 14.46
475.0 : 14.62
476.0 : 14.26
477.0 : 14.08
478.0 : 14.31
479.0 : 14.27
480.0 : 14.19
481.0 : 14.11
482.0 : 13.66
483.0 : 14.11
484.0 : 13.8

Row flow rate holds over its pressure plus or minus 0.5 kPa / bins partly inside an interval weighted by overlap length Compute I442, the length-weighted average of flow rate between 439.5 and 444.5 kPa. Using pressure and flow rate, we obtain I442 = 14.2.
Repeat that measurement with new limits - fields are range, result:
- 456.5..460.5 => 14.3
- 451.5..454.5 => 17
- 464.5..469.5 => 14.4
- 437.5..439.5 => 13.9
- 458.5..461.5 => 14.2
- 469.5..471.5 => 14.7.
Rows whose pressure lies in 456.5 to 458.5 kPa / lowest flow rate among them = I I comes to 14.28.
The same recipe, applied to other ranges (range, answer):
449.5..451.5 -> 17.49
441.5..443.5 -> 14.1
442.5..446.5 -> 14.27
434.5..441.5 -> 13.64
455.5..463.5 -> 14.07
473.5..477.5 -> 14.08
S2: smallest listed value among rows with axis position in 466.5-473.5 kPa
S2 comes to 14.26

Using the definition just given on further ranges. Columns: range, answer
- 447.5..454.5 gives 16.37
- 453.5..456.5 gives 15.34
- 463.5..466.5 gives 13.98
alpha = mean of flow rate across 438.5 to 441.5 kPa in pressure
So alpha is 13.8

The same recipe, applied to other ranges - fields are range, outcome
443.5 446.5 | 15.4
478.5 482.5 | 14.1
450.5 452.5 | 17.6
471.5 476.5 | 14.4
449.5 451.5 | 17.7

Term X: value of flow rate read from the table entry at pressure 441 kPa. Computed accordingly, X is 13.64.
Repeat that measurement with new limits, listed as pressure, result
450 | 17.97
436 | 14.69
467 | 14.67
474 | 14.46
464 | 14.49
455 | 15.34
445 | 15.22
